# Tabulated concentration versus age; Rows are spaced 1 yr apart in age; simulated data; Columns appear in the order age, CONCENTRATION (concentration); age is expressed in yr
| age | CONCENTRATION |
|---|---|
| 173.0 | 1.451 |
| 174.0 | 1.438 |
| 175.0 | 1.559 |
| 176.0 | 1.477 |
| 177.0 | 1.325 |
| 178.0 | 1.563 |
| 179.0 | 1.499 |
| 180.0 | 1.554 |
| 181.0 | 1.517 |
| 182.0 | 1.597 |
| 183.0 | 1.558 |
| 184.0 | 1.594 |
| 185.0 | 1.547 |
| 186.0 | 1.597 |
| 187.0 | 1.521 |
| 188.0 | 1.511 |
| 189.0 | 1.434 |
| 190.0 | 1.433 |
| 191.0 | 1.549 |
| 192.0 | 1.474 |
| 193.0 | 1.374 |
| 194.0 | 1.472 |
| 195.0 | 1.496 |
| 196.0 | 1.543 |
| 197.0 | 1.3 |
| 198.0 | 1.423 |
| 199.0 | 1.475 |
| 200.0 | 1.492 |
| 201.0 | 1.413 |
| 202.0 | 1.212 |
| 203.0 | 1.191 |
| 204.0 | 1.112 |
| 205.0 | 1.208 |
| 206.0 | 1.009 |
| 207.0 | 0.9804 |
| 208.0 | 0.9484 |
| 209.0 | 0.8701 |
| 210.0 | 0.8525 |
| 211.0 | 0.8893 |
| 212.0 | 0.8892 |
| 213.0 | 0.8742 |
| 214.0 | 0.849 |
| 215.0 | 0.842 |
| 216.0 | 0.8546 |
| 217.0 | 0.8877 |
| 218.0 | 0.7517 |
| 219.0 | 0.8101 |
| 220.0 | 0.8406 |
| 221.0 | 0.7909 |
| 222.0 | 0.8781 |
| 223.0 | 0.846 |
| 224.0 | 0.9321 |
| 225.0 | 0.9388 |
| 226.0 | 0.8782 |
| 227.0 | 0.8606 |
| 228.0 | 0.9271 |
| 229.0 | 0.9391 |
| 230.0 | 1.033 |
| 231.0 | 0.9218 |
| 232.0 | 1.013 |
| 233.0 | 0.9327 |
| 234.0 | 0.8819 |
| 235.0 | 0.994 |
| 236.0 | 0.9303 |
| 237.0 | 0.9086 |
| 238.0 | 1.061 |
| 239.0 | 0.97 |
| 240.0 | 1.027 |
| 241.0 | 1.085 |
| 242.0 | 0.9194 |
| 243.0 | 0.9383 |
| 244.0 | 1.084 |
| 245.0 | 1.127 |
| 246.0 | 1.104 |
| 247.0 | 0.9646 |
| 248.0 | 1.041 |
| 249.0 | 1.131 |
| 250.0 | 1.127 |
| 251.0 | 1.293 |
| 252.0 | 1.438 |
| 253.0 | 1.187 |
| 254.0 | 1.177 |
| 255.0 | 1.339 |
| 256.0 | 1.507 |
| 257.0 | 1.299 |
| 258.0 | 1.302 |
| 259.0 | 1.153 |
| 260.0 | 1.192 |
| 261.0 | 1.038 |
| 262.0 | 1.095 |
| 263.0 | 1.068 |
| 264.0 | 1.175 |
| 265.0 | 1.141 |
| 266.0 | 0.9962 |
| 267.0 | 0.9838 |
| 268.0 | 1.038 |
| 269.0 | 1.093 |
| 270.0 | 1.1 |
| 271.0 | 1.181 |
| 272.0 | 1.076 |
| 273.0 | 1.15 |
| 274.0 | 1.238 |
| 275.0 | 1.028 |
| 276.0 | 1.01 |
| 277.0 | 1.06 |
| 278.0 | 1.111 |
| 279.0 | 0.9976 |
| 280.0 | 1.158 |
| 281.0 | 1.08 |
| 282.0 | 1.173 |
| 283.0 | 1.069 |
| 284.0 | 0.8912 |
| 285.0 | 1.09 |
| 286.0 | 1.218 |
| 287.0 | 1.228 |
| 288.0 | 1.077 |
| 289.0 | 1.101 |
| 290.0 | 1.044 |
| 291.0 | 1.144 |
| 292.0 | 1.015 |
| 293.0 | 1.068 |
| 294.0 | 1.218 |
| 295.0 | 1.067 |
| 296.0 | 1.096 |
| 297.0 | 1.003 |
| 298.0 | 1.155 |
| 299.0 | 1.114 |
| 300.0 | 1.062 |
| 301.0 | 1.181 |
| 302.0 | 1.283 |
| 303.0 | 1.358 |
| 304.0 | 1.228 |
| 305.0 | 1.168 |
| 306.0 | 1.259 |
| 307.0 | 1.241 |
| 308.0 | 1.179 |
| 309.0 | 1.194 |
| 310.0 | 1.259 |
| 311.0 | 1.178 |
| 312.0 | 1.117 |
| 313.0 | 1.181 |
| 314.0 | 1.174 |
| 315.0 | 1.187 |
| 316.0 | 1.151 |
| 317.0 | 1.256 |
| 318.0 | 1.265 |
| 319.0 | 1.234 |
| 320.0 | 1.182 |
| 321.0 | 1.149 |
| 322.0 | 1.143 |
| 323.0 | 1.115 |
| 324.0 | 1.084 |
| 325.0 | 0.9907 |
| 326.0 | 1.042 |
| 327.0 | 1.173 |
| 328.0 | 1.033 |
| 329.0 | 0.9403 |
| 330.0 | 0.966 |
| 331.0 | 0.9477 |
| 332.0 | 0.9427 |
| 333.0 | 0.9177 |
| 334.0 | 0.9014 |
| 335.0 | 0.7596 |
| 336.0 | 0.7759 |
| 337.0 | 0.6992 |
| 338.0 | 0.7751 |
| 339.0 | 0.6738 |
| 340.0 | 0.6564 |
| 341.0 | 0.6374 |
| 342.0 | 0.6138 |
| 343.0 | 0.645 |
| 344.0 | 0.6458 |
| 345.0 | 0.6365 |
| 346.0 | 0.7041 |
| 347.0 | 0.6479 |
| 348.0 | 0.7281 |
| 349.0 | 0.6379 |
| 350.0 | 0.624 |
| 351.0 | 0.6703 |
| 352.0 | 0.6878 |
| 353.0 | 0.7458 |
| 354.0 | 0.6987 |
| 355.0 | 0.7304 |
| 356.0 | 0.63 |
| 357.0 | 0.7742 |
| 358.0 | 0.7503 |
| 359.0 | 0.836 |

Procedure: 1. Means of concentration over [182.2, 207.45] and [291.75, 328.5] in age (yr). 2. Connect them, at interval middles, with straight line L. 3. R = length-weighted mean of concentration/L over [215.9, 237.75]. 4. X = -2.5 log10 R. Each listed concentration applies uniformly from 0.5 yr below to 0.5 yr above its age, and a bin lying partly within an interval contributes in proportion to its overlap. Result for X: 0.43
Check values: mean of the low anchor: 1.4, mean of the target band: 0.9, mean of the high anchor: 1.16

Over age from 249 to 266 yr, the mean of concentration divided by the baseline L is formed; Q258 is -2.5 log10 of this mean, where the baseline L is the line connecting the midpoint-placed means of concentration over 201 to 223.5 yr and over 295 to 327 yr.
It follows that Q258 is -0.164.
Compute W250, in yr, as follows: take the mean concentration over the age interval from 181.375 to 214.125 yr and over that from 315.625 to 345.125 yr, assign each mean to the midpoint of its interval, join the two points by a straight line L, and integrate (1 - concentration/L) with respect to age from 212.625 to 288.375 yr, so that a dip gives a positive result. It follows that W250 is 6.7 yr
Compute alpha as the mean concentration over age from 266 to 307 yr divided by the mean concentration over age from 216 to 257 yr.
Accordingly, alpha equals 1.1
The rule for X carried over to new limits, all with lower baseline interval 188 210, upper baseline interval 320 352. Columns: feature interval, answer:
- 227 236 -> 0.25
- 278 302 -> -0.11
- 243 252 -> 0.02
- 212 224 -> 0.41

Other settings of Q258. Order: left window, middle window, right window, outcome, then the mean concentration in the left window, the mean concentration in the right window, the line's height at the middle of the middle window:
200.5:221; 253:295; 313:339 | -0.131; 0.96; 1.03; 0.997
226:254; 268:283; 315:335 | -0.054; 1.03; 1.07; 1.05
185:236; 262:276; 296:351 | -0.047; 1.11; 0.995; 1.05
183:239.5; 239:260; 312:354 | -0.111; 1.11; 0.901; 1.05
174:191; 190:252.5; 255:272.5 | 0.252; 1.52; 1.15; 1.34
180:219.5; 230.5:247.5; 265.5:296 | 0.178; 1.24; 1.09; 1.17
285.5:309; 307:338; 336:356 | -0.175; 1.15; 0.678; 0.907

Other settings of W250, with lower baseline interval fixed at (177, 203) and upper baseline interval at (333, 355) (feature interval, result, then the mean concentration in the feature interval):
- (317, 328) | -4.5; 1.14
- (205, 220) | 5.2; 0.889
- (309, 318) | -3.6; 1.19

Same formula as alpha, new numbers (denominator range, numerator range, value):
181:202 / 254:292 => 0.76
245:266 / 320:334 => 0.87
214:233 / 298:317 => 1.35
